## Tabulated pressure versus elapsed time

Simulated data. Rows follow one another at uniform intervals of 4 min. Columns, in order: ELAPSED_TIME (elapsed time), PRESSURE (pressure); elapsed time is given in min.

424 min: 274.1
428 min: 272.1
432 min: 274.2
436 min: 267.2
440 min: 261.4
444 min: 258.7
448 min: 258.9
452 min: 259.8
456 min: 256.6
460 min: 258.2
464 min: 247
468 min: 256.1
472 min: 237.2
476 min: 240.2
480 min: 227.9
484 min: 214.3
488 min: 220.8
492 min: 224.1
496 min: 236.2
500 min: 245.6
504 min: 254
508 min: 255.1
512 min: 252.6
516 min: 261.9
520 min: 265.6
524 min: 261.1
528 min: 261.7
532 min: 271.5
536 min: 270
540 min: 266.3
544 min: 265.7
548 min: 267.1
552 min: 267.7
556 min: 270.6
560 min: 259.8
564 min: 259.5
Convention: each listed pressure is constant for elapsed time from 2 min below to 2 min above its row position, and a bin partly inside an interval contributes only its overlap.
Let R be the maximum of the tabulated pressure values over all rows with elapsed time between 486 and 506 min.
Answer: 254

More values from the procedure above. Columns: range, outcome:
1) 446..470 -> 259.8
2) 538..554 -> 267.7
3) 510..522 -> 265.6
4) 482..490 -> 220.8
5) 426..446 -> 274.2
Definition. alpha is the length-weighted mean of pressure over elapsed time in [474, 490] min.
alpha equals 226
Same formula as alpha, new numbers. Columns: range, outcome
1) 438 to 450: 260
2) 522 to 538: 266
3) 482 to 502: 228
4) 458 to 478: 248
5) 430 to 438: 271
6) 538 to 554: 267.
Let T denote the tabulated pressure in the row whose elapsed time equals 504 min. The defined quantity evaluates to 254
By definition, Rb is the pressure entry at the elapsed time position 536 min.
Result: 270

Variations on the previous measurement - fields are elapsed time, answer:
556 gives 270.6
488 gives 220.8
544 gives 265.7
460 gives 258.2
